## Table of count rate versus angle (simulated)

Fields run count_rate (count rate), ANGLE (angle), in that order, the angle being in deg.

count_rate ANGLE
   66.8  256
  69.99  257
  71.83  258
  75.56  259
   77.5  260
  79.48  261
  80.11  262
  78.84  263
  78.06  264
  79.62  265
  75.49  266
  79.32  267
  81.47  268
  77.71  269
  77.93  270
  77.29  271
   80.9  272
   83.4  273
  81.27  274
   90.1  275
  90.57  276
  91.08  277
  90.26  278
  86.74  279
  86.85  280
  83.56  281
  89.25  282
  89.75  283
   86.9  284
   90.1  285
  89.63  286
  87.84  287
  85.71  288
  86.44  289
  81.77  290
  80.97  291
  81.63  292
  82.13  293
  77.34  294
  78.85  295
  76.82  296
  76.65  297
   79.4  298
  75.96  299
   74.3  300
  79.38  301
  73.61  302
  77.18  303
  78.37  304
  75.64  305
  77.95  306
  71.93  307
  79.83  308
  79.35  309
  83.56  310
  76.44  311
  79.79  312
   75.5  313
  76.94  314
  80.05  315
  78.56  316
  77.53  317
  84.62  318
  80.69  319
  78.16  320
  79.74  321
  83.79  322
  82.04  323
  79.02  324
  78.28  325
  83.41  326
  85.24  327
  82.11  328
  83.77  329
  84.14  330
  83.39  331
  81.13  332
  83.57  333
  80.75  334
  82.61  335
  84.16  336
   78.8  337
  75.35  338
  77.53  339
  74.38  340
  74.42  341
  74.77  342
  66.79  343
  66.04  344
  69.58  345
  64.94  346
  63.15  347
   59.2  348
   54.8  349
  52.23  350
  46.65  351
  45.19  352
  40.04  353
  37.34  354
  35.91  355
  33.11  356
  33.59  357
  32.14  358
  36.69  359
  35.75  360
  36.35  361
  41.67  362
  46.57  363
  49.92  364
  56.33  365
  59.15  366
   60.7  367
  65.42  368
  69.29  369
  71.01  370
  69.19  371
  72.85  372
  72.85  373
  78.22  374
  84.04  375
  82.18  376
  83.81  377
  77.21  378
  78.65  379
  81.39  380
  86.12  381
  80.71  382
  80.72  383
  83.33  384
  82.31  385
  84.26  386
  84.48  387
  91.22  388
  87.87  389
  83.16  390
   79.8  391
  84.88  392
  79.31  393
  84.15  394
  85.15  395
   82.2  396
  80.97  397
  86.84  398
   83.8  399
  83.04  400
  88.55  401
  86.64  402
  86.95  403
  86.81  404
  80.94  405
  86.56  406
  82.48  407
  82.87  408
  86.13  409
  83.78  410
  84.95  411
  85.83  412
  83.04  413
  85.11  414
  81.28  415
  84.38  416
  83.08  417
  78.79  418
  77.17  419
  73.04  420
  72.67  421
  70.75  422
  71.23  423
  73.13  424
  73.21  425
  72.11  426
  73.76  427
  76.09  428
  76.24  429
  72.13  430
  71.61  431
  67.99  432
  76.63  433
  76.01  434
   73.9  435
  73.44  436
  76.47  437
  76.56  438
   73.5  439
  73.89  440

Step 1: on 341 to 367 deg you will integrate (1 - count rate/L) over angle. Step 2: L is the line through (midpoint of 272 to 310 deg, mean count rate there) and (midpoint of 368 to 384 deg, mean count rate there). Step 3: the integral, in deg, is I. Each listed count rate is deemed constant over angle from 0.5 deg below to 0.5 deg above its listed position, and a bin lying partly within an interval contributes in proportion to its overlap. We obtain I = 9.5 deg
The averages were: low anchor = 82.4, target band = 50.2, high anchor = 77.7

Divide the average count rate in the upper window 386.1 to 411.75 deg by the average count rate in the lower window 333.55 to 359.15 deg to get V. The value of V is 1.4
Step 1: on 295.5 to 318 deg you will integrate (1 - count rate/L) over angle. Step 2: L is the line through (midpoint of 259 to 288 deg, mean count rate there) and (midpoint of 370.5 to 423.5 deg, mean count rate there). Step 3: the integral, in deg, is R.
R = 1.5 deg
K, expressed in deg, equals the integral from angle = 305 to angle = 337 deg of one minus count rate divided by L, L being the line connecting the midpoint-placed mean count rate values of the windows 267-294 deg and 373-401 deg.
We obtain 1.4 deg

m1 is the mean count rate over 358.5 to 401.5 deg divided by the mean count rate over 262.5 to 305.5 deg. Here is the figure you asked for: 0.90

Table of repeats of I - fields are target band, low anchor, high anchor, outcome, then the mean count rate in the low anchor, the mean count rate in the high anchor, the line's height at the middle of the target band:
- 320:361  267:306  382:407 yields 8.5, 82.4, 84.2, 83.3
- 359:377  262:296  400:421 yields 4.6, 83.4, 83.2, 83.2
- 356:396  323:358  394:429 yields 2.6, 67.2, 81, 74.1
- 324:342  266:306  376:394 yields 0.4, 82.3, 82.9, 82.6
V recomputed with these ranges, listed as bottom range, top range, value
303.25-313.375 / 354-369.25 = 0.58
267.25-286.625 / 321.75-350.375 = 0.88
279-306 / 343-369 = 0.61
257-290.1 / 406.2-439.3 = 0.93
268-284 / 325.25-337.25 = 0.97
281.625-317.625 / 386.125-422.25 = 1.03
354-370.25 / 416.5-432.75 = 1.57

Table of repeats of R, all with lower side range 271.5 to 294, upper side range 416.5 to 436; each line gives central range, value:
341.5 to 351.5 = 2.35 deg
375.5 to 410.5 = -3.09 deg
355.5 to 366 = 5.07 deg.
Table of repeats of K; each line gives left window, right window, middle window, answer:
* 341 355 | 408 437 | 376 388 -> -3.0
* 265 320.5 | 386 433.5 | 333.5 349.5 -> 1.8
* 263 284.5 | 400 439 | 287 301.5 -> 0.5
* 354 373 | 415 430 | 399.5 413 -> -3.2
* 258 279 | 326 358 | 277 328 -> -4.9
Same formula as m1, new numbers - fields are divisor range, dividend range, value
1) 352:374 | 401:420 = 1.64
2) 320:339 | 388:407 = 1.04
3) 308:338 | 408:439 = 0.95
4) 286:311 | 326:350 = 0.94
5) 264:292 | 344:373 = 0.62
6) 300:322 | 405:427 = 1.01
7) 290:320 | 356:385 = 0.82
